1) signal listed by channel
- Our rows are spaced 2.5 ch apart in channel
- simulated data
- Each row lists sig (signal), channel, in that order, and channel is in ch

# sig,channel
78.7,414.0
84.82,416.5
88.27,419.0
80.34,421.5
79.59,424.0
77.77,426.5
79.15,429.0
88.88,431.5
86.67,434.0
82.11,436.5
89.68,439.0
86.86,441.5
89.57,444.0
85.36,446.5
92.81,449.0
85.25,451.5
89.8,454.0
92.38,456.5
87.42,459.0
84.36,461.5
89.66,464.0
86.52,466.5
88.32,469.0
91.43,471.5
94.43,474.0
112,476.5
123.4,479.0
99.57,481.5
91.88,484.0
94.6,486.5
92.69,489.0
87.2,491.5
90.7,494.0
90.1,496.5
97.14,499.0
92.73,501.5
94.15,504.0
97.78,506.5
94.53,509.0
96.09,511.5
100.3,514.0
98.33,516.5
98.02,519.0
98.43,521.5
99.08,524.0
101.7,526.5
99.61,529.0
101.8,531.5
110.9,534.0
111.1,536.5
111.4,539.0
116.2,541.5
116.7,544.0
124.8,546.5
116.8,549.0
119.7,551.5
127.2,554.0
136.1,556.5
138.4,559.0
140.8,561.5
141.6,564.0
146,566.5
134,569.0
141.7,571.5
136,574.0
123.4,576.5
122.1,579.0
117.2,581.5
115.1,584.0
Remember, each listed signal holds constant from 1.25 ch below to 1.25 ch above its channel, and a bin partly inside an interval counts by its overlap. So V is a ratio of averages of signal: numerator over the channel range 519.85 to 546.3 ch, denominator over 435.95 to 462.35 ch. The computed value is 1.22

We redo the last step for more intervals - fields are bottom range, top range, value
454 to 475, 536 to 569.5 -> 1.43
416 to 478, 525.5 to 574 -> 1.40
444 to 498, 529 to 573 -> 1.35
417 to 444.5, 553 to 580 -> 1.61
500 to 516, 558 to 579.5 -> 1.42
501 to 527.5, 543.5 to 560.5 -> 1.30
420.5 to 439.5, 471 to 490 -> 1.21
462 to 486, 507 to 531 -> 1.02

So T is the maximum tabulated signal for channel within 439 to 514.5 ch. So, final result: 123.4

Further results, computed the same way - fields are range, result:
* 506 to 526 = 100.3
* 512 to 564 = 141.6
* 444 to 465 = 92.81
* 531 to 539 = 111.4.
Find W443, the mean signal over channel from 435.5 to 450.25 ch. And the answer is 87.8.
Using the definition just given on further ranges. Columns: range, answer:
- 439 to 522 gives 93.6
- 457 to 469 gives 87.5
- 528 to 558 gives 116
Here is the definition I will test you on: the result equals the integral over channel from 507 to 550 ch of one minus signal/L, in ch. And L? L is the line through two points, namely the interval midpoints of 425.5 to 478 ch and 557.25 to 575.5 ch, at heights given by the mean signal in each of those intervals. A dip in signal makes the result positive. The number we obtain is 6.1 ch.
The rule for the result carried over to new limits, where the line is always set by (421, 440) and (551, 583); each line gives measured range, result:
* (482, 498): 2.0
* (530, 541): 1.1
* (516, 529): 1.9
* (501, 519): 2.5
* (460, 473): 1.1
